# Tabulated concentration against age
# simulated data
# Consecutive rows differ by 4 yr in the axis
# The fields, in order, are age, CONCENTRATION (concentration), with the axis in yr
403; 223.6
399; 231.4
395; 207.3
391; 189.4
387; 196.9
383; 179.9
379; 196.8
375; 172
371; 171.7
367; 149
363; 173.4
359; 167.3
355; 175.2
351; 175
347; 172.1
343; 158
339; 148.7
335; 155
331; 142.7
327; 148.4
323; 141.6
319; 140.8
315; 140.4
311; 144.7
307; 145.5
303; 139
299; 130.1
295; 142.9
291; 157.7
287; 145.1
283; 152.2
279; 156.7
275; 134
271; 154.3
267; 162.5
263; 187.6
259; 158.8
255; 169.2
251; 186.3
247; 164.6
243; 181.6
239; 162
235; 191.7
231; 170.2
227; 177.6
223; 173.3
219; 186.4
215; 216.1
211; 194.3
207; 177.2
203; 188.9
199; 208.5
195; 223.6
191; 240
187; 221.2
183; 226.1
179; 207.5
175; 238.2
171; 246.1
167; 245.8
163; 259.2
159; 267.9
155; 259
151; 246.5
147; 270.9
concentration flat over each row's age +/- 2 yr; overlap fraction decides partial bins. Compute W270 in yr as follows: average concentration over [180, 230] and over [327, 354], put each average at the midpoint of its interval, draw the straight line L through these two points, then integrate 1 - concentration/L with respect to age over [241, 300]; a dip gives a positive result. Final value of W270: 7.1 yr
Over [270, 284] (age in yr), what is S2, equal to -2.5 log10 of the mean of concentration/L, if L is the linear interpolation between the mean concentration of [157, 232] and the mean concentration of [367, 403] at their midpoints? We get 0.35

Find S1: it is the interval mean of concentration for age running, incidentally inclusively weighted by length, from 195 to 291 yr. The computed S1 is 175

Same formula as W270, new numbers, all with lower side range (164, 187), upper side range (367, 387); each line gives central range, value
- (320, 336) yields 3.8 yr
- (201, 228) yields 4.2 yr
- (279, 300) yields 5.7 yr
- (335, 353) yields 2.4 yr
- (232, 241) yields 1.7 yr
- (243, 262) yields 3.6 yr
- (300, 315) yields 4.2 yr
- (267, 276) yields 2.5 yr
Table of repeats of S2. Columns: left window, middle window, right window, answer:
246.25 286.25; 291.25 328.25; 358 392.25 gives 0.183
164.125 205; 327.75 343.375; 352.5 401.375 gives 0.273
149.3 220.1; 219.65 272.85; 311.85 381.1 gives 0.163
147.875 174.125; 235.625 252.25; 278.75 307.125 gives 0.068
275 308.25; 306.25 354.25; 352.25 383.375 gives 0.053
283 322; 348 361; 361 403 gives 0.002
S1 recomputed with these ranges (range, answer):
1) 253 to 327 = 150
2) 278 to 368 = 152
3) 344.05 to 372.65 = 169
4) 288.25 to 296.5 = 150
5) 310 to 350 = 150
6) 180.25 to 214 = 210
